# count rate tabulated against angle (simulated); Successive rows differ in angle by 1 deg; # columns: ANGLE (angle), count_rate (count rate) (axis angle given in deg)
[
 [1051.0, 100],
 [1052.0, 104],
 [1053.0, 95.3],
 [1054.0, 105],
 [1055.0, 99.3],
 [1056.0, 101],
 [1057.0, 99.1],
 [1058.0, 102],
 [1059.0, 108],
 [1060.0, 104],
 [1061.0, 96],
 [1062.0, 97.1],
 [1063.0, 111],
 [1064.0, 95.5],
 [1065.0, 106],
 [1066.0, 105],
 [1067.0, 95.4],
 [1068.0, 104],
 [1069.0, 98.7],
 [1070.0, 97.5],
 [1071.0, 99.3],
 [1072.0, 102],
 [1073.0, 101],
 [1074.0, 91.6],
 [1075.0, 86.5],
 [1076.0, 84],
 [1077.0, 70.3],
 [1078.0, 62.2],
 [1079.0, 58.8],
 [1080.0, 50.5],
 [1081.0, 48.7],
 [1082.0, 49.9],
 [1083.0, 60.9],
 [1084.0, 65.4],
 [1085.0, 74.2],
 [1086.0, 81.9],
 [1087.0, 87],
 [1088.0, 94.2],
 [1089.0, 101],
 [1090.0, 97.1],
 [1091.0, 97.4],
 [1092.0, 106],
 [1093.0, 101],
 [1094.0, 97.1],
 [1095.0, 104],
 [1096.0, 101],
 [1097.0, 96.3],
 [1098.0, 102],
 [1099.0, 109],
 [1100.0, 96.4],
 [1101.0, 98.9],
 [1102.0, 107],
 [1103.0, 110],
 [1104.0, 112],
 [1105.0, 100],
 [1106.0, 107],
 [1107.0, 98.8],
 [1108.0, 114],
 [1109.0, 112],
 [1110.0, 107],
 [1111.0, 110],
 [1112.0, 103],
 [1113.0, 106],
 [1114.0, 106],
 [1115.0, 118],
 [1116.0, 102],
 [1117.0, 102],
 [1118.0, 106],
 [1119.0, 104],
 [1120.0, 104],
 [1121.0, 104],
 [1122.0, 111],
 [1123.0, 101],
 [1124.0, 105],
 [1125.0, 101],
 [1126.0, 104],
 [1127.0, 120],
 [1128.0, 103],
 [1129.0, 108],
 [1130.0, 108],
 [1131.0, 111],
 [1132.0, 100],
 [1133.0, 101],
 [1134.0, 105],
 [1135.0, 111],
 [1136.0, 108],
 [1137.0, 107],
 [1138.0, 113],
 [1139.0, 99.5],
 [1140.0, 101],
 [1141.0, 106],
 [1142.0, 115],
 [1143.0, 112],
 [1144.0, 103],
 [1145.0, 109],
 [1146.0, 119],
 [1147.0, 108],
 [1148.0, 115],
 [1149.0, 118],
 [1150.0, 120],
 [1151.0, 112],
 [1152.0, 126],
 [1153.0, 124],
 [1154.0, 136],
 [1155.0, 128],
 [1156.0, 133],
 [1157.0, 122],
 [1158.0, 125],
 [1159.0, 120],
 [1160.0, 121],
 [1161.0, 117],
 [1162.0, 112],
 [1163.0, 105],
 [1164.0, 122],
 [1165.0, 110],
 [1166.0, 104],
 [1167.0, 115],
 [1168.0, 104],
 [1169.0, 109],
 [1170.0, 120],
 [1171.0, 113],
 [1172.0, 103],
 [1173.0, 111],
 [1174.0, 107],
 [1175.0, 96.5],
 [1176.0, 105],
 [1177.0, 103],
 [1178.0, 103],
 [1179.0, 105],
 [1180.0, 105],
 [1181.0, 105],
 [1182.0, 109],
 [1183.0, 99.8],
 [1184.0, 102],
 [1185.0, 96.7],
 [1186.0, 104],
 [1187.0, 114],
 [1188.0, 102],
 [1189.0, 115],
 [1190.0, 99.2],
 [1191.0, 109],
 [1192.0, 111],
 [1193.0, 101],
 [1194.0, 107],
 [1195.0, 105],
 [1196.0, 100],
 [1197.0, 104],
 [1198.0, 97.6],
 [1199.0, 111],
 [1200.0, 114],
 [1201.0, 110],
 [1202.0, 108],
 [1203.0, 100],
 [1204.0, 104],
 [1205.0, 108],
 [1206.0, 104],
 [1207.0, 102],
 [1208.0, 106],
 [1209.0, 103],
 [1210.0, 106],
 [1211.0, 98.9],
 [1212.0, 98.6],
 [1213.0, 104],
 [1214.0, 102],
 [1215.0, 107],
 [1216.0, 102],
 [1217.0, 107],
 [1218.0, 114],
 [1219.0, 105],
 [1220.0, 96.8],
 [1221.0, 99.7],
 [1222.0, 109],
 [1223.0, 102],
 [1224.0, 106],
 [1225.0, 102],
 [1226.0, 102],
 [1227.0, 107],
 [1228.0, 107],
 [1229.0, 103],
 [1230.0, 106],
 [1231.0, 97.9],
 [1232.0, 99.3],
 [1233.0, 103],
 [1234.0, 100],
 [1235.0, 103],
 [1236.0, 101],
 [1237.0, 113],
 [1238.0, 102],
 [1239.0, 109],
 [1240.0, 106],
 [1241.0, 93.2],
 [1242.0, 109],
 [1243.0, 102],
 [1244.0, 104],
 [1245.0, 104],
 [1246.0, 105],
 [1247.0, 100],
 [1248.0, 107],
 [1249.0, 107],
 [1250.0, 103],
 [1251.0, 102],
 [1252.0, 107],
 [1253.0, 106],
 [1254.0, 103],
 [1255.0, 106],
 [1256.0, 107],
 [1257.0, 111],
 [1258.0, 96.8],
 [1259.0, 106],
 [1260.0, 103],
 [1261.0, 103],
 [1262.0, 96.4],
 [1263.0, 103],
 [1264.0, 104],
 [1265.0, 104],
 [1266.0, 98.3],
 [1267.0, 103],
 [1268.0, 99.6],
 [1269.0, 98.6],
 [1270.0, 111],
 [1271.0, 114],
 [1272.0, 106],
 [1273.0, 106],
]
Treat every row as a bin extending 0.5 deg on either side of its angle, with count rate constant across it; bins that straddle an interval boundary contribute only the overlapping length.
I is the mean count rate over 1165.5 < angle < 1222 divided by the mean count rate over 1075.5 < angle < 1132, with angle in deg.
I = 1.09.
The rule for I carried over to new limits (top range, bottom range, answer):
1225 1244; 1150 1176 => 0.89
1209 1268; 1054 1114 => 1.09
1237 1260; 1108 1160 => 0.94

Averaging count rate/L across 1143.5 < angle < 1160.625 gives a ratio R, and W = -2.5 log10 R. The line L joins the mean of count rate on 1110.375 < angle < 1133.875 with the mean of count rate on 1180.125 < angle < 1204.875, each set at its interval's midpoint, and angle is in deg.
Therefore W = -0.137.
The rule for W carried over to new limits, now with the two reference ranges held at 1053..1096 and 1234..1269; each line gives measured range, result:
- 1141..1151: -0.177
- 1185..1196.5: -0.070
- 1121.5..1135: -0.126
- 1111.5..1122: -0.132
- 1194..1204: -0.061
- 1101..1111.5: -0.157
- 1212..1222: -0.032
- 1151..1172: -0.211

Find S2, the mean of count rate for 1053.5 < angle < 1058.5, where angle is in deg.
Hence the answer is 101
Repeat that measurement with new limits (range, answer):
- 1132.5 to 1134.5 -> 103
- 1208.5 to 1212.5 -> 102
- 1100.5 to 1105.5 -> 106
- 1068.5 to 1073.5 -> 99.7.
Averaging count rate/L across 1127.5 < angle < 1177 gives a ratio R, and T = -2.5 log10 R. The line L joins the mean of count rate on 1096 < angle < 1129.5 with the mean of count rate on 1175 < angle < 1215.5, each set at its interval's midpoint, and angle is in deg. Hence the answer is -0.070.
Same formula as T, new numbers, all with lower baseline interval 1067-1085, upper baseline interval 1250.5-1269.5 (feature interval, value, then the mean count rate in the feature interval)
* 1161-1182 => -0.18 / 108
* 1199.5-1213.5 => -0.10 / 105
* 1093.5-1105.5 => -0.25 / 103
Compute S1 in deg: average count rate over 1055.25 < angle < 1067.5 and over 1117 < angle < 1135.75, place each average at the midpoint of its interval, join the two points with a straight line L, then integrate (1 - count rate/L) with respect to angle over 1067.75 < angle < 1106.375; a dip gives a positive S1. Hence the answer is 5.0 deg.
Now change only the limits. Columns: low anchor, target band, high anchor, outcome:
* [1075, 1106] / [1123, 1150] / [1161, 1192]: -2.8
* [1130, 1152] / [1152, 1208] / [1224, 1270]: -1.1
